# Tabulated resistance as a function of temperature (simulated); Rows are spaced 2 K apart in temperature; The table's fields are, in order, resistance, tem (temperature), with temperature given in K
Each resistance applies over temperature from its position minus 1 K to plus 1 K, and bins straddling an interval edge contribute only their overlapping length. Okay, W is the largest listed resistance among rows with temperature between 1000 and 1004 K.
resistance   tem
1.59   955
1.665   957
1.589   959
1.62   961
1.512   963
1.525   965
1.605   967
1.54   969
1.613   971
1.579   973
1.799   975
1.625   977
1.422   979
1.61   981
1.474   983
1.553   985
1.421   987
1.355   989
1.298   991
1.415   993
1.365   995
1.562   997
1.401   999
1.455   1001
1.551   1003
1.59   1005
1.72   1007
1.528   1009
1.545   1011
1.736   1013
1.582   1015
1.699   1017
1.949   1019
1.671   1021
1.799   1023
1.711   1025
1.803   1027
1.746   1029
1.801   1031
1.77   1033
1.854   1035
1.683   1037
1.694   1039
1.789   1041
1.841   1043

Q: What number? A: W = 1.551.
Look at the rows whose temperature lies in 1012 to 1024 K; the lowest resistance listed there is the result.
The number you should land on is 1.582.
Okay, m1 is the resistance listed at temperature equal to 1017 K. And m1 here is 1.699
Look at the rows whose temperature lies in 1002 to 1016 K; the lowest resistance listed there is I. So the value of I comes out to 1.528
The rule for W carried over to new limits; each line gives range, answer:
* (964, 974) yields 1.613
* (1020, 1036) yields 1.854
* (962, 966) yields 1.525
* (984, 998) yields 1.562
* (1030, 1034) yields 1.801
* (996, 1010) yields 1.72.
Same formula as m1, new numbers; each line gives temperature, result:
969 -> 1.54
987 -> 1.421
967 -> 1.605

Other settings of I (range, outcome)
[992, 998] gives 1.365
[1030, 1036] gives 1.77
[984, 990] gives 1.355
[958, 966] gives 1.512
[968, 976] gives 1.54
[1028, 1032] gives 1.746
